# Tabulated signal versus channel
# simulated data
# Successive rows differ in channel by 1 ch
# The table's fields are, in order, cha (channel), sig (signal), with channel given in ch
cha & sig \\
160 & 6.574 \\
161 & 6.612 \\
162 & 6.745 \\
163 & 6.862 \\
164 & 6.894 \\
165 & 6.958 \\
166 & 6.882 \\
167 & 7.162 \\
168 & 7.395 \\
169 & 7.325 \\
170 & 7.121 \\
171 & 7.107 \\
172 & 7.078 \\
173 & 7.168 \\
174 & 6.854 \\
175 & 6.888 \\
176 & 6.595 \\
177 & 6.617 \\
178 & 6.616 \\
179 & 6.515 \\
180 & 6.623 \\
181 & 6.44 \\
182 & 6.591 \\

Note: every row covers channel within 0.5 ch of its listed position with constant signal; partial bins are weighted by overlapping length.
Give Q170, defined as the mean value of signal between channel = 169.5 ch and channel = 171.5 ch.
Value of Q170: 7.11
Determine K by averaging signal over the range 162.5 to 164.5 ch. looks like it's 6.88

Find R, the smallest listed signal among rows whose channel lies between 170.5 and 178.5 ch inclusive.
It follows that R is 6.595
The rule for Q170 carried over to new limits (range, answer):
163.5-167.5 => 6.97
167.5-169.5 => 7.36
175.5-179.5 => 6.59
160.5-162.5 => 6.68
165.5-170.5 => 7.18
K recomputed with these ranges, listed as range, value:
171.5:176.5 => 6.92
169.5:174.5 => 7.07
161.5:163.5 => 6.8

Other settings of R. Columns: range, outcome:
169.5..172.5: 7.078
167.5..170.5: 7.121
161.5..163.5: 6.745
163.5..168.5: 6.882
